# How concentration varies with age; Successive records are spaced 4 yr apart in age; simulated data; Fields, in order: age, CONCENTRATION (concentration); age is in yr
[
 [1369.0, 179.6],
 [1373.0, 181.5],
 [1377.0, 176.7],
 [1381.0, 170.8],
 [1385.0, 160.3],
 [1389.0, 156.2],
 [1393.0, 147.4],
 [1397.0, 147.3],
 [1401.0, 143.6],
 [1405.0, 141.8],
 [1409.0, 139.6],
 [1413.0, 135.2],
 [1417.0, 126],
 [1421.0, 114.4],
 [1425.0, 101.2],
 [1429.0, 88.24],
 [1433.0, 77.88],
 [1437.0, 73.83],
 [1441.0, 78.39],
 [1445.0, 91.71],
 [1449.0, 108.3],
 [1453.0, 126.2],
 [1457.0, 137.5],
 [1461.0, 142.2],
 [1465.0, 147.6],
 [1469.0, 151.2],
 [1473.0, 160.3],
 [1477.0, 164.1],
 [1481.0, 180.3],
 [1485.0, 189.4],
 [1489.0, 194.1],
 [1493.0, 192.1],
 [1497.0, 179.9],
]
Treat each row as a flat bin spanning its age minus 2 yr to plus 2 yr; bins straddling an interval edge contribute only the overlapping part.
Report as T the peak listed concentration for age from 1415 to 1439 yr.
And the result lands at 126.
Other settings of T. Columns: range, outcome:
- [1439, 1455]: 126.2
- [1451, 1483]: 180.3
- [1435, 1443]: 78.39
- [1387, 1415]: 156.2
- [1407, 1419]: 139.6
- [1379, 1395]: 170.8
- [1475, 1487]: 189.4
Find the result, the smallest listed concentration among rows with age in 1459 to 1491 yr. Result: 142.2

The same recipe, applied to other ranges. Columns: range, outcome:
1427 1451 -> 73.83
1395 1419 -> 126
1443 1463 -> 91.71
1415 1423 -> 114.4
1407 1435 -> 77.88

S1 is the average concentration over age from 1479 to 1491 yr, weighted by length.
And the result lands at 188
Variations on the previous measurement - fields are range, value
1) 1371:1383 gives 176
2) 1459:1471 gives 147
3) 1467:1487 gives 169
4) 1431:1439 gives 75.9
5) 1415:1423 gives 120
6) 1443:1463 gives 121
